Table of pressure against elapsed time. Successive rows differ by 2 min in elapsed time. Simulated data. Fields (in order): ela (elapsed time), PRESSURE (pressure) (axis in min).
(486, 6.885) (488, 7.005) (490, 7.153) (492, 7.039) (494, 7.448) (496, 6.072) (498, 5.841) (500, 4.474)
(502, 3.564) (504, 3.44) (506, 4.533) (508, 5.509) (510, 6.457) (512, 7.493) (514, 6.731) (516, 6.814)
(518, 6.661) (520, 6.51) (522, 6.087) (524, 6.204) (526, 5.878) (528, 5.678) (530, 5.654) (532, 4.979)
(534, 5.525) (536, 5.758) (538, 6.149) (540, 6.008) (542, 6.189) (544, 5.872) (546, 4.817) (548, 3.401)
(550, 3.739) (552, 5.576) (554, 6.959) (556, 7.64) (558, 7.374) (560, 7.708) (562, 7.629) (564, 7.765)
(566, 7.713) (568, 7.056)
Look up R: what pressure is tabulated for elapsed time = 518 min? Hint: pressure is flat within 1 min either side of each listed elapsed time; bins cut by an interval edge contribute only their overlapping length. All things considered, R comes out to 6.661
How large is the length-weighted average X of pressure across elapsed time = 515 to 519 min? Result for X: 6.74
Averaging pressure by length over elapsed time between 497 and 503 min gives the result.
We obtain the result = 4.63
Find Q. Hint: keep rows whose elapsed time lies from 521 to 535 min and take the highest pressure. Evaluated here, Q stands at 6.204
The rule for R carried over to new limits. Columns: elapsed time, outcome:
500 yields 4.474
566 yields 7.713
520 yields 6.51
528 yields 5.678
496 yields 6.072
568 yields 7.056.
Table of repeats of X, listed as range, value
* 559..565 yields 7.7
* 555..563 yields 7.59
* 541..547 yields 5.63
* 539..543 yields 6.1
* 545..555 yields 4.9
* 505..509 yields 5.02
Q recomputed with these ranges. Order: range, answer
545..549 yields 4.817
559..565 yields 7.765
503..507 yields 4.533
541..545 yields 6.189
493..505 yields 7.448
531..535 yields 5.525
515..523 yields 6.814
